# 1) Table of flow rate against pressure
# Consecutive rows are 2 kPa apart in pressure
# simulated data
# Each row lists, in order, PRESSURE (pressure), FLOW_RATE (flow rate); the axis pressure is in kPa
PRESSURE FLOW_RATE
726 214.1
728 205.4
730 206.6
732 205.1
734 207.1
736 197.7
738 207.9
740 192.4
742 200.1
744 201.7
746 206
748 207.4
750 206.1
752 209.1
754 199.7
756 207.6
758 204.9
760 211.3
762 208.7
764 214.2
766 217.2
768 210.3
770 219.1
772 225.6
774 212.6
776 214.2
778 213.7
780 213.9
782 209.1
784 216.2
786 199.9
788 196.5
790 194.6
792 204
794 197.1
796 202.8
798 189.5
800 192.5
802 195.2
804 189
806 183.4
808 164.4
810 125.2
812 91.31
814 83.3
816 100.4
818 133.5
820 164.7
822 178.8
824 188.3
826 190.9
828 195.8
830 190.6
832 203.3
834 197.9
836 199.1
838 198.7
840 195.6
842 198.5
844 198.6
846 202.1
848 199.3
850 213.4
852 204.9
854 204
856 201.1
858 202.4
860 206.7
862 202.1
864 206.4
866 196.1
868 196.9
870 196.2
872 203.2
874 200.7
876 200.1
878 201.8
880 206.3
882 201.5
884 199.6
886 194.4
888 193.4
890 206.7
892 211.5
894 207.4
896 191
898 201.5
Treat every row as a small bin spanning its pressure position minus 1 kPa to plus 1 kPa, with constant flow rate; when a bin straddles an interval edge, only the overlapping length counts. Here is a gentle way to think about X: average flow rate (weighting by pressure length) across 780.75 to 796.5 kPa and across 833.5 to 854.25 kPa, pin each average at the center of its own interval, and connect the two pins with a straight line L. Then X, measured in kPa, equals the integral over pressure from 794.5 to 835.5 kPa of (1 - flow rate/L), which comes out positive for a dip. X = 6.7 kPa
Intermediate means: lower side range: 203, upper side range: 201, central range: 169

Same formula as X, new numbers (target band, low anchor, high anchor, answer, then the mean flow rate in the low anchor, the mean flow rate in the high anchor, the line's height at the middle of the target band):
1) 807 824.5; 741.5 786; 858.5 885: 6.0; 210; 201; 206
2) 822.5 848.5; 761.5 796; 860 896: 1.1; 210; 201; 205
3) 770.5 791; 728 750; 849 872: -0.7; 203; 203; 203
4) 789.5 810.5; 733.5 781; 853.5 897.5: 2.0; 209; 201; 206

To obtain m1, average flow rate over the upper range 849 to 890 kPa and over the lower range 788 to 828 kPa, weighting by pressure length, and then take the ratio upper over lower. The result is 1.20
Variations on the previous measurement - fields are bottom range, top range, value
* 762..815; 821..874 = 1.04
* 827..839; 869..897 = 1.02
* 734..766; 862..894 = 0.98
